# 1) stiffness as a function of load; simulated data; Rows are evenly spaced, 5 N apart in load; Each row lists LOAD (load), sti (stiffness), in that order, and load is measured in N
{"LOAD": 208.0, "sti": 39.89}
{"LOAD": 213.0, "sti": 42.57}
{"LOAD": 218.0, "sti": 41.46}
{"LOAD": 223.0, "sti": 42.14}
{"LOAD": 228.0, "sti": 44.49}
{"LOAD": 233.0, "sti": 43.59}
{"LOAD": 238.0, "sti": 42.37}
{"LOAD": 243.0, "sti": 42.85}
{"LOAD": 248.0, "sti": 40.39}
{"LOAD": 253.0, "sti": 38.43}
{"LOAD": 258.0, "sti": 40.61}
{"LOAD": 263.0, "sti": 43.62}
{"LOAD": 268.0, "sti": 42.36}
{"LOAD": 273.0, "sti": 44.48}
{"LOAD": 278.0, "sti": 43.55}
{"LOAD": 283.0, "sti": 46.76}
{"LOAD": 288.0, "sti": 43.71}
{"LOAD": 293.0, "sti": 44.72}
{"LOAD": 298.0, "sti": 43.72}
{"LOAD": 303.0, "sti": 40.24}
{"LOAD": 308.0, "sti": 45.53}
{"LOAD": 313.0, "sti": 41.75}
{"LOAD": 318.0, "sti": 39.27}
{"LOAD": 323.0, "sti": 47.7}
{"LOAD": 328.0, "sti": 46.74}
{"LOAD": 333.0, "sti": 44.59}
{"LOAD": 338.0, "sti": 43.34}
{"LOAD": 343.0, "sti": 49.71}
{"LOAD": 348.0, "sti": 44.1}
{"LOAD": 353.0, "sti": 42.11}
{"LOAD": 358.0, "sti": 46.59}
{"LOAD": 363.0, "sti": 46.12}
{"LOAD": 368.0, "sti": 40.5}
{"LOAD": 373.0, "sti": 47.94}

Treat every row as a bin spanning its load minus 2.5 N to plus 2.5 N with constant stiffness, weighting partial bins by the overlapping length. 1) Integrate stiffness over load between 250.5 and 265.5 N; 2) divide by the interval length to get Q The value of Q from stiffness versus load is 40.9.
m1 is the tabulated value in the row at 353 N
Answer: 42.11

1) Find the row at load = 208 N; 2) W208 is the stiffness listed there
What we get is 39.89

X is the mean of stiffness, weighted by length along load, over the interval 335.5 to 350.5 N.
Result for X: 45.7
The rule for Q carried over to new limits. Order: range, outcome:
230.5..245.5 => 42.9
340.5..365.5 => 45.7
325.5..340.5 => 44.9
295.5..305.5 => 42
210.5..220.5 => 42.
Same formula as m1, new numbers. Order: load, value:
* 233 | 43.59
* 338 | 43.34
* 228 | 44.49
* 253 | 38.43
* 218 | 41.46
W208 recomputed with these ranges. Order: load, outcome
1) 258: 40.61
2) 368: 40.5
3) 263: 43.62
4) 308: 45.53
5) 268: 42.36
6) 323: 47.7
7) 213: 42.57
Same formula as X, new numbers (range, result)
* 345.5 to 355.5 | 43.1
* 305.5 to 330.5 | 44.2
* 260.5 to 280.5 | 43.5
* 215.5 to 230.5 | 42.7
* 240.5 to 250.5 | 41.6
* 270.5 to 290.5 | 44.6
